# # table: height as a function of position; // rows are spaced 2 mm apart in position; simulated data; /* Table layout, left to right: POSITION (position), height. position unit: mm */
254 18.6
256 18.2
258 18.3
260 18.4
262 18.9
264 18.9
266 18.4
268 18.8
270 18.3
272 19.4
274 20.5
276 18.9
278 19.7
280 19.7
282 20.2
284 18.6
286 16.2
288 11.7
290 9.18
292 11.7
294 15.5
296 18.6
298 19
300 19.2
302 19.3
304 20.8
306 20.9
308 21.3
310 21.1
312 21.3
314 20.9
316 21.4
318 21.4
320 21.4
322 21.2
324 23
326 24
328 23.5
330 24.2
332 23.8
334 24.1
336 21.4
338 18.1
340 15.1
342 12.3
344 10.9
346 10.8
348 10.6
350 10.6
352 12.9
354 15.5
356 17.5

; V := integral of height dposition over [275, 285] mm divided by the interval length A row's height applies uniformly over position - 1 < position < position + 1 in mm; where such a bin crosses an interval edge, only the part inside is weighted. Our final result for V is 19.4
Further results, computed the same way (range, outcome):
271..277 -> 19.6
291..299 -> 16.2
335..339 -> 19.8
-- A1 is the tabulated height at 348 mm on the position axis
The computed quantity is 10.6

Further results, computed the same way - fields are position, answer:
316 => 21.4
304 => 20.8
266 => 18.4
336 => 21.4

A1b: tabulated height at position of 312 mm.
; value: 21.3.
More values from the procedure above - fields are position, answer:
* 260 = 18.4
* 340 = 15.1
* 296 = 18.6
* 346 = 10.8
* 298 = 19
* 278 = 19.7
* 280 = 19.7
